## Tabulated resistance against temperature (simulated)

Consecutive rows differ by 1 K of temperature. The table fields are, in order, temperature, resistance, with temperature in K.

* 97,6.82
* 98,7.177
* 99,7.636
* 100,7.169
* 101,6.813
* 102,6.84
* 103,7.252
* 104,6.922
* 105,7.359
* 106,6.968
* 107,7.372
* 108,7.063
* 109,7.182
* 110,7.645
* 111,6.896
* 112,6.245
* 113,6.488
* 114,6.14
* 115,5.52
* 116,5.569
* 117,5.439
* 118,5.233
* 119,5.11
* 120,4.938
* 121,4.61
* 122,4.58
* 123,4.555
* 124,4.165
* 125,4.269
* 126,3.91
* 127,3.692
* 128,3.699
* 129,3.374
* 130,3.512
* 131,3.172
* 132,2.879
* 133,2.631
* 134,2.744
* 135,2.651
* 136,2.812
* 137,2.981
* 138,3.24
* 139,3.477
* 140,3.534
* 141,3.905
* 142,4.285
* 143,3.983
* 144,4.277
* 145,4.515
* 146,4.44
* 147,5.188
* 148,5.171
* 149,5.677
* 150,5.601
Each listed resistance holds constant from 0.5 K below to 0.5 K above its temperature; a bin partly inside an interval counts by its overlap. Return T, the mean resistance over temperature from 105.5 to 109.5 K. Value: 7.15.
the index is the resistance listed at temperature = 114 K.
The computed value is 6.14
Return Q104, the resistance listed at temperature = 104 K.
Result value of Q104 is 6.922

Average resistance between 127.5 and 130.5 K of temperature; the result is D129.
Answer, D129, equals 3.53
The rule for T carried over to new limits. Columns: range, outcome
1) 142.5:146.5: 4.3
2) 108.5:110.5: 7.41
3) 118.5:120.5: 5.02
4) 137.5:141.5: 3.54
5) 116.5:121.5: 5.07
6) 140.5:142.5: 4.09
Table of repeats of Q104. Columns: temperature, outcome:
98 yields 7.177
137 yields 2.981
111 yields 6.896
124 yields 4.165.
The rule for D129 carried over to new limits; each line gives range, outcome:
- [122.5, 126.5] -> 4.22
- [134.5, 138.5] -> 2.92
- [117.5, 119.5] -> 5.17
